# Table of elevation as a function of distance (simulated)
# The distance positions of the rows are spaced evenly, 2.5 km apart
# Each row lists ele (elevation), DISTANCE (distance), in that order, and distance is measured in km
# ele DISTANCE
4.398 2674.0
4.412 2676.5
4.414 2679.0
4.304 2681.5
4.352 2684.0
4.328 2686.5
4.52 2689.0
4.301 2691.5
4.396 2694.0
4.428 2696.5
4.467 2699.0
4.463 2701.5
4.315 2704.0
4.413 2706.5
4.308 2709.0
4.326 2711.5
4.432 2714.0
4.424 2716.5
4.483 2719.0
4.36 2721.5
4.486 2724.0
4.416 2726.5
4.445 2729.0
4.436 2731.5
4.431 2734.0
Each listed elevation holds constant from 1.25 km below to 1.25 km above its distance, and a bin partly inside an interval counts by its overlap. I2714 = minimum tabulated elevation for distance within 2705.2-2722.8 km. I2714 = 4.308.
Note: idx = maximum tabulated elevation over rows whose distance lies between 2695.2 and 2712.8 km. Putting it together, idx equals 4.467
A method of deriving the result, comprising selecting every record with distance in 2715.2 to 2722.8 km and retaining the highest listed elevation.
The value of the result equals 4.483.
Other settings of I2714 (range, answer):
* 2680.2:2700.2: 4.301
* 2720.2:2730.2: 4.36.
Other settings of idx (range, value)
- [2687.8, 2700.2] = 4.52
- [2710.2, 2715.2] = 4.432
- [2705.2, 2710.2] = 4.413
